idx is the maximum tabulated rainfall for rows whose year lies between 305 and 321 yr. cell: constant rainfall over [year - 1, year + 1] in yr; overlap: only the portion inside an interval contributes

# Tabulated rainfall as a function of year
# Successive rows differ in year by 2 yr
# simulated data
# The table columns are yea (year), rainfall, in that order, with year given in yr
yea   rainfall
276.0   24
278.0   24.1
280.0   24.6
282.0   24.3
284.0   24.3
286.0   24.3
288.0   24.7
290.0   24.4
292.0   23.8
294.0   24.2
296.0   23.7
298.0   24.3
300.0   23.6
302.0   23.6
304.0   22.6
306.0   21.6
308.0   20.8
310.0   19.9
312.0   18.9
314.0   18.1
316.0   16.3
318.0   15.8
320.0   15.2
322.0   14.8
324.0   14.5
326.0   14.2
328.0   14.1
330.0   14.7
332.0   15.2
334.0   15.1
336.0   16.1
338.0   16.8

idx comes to 21.6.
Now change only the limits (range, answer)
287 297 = 24.7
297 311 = 24.3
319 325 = 15.2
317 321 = 15.8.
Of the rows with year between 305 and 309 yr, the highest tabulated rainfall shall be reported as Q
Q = 21.6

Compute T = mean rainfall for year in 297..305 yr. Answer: 23.5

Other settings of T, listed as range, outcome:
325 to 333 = 14.6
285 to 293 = 24.3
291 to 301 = 23.9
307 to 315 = 19.4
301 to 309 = 22.2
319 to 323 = 15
